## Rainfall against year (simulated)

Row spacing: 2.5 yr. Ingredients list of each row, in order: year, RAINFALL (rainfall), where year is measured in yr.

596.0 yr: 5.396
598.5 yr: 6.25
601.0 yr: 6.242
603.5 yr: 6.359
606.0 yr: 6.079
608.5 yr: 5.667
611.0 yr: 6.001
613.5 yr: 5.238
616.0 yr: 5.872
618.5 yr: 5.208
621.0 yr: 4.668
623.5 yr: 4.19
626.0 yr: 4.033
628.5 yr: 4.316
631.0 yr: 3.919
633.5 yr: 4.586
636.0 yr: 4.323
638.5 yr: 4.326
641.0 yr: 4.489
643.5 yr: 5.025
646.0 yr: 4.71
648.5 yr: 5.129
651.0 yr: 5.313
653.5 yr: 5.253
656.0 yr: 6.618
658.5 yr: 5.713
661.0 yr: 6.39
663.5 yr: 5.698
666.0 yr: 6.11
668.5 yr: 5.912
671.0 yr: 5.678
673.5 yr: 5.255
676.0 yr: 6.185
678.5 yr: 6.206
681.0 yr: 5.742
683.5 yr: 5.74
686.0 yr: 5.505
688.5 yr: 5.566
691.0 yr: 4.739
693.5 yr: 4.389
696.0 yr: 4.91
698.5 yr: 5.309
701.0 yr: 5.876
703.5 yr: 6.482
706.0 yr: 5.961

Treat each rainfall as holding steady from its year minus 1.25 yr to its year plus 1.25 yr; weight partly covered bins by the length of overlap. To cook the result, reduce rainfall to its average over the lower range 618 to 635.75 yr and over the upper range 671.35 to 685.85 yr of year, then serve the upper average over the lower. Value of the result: 1.32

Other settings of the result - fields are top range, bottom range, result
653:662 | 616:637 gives 1.35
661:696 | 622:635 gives 1.33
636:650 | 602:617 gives 0.80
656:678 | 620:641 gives 1.38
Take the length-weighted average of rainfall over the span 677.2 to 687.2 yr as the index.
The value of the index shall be 5.8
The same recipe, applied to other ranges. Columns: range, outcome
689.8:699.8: 4.84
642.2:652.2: 5.04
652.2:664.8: 5.93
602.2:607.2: 6.22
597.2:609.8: 6.12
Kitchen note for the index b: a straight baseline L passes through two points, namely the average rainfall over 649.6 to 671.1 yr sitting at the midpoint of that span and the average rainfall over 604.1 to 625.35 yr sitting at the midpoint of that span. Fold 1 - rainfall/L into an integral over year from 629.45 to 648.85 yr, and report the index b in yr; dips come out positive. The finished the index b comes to 3.8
